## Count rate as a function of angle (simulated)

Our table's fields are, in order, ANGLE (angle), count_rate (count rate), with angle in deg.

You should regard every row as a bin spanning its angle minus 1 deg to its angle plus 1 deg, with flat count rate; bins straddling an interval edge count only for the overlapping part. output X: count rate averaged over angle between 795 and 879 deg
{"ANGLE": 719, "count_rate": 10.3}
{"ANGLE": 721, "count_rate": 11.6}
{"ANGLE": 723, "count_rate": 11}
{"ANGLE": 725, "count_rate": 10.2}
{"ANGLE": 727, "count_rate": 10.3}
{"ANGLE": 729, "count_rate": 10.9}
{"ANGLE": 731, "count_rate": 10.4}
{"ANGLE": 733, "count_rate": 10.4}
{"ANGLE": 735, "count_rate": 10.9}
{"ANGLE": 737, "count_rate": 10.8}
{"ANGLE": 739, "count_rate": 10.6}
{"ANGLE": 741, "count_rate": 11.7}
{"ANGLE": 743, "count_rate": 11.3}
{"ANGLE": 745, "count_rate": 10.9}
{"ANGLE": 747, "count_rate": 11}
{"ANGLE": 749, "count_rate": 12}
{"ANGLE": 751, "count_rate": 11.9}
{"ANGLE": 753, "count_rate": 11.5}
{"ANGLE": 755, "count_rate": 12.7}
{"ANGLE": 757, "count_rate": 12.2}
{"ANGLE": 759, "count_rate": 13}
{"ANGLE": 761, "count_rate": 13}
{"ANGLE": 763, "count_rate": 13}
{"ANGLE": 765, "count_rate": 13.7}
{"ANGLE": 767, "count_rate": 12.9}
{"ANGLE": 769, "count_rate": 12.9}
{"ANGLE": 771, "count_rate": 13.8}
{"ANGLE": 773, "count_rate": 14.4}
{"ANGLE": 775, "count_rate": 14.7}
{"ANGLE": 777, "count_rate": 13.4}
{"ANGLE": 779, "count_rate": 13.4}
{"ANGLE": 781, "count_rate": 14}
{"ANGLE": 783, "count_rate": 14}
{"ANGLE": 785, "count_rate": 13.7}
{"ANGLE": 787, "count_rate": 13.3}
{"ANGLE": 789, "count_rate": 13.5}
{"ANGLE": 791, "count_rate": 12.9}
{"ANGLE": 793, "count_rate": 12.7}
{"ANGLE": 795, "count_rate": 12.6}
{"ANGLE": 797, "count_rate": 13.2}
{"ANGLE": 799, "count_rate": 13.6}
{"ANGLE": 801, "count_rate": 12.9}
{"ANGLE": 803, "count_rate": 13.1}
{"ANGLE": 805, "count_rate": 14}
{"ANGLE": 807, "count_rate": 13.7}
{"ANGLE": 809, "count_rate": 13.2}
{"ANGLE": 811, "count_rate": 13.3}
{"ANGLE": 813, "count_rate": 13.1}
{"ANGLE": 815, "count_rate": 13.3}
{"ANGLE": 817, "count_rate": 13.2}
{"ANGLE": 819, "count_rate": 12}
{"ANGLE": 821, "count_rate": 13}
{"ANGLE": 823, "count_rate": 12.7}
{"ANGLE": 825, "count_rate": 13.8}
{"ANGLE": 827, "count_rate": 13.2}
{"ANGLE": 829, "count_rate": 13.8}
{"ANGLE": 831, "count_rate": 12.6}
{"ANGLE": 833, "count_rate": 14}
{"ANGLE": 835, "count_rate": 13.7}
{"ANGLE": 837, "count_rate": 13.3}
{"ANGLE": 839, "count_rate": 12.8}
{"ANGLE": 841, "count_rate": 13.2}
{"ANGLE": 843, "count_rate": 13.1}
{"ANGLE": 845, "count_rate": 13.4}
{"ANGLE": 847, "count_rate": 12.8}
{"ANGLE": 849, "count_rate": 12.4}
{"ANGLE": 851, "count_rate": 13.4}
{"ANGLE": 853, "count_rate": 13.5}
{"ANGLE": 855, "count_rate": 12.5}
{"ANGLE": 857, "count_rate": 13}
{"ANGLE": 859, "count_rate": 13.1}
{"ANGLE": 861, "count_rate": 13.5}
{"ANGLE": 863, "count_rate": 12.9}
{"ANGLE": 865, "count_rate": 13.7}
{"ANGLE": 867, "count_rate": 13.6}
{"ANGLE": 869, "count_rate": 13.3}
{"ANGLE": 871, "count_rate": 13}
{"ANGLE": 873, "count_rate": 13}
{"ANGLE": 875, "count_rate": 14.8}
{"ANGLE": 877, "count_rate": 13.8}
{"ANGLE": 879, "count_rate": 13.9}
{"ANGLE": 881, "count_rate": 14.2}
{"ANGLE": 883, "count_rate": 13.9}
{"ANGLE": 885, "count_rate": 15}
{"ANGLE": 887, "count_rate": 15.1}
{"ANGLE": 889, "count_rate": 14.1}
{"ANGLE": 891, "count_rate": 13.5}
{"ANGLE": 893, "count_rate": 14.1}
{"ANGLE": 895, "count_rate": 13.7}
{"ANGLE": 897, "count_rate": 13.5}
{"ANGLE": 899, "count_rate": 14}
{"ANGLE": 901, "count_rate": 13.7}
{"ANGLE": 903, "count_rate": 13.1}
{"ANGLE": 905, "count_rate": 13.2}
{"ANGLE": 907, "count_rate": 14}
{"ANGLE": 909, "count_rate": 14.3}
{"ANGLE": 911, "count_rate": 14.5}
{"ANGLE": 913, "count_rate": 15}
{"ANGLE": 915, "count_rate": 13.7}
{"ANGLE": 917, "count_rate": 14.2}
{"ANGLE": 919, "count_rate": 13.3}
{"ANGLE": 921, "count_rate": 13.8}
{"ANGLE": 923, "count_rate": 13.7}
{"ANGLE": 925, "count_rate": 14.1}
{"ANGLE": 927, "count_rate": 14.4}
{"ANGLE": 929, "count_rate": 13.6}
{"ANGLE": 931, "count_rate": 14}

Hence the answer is 13.3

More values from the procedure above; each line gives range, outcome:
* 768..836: 13.4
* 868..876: 13.5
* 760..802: 13.4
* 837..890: 13.5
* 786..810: 13.2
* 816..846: 13.2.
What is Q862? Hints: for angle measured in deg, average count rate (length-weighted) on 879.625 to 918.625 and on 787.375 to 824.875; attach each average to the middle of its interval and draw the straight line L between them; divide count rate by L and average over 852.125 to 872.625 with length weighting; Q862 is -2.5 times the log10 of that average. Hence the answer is 0.04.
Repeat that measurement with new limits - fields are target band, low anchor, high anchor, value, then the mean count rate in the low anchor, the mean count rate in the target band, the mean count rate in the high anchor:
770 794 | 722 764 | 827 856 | -0.130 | 11.4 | 13.7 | 13.2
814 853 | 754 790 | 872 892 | 0.054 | 13.4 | 13.2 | 14.1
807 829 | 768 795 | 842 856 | 0.010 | 13.6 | 13.1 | 13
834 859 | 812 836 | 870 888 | 0.038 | 13.2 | 13.1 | 14.1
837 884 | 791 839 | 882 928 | 0.021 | 13.2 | 13.3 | 14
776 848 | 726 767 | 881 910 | -0.052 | 11.6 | 13.3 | 14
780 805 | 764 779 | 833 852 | 0.016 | 13.7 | 13.3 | 13.2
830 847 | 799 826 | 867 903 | 0.017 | 13.2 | 13.2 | 13.9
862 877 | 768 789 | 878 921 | 0.035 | 13.7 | 13.5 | 14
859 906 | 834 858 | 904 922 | -0.013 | 13.1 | 13.8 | 14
